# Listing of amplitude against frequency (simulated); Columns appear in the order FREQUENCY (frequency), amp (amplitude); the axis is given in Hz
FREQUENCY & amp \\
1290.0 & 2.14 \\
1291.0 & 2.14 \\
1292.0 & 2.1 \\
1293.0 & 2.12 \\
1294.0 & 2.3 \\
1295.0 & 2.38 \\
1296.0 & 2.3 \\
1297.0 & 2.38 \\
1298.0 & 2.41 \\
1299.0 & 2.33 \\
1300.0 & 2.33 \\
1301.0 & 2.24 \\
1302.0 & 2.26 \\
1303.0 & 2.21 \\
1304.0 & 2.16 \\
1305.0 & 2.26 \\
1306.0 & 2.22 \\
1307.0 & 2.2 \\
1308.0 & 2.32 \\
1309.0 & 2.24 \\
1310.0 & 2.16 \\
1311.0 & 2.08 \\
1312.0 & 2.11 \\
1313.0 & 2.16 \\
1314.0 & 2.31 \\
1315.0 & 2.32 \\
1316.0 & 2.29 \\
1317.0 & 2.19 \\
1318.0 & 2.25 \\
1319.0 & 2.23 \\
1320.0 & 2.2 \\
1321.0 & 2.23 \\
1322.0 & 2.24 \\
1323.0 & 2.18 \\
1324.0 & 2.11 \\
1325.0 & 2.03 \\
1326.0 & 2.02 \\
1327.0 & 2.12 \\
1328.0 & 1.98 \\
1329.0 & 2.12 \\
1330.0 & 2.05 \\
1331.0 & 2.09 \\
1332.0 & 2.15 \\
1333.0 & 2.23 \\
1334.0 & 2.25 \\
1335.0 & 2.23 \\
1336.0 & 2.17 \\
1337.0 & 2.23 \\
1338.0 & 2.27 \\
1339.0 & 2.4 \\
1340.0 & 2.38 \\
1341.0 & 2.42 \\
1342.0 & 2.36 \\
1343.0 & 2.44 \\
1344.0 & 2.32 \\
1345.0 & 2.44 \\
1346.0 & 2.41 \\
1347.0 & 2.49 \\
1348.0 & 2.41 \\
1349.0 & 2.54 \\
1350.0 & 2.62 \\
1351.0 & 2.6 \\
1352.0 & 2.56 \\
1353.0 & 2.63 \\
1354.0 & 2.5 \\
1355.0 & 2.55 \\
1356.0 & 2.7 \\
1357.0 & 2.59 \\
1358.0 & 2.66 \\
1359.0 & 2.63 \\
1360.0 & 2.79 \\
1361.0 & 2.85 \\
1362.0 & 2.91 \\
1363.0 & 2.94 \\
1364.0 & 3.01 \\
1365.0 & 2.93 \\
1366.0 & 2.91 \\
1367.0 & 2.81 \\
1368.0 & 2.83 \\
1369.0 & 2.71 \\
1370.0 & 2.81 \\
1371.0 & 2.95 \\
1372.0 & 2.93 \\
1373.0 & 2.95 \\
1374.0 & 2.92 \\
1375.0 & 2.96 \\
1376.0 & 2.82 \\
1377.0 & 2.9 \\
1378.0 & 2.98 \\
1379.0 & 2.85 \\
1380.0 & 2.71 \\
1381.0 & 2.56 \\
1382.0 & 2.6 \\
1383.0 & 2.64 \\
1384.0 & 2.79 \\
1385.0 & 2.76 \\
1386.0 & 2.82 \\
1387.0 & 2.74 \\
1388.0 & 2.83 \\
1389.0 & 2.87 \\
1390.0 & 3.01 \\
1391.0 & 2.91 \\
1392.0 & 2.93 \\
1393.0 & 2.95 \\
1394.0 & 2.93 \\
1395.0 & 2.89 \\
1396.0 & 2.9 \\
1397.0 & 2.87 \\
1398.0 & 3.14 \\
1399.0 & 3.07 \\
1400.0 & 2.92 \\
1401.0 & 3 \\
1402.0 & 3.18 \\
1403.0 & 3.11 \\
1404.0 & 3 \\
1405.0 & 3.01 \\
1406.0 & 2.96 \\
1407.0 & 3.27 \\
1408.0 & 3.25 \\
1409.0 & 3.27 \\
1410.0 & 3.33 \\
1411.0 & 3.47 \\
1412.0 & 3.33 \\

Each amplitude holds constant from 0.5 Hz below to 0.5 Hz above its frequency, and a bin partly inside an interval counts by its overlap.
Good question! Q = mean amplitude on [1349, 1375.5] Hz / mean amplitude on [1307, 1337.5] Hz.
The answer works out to 1.27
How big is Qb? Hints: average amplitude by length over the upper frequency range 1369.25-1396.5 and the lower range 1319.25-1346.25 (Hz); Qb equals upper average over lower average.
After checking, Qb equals 1.3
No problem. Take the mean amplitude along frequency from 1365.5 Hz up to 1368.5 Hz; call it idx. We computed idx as 2.85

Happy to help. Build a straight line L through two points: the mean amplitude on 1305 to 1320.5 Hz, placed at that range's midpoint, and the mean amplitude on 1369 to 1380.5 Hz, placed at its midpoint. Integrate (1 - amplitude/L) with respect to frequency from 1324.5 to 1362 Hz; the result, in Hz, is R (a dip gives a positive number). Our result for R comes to 2.3 Hz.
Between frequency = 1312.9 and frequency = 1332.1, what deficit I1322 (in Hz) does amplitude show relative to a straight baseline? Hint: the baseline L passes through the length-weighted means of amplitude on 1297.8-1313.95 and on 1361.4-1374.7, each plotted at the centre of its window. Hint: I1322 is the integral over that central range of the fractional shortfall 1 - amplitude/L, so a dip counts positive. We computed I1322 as 1.91 Hz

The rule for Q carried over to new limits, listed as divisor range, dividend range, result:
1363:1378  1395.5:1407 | 1.05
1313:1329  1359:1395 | 1.31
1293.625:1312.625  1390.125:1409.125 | 1.34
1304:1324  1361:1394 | 1.29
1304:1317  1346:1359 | 1.16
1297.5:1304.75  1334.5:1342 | 1.01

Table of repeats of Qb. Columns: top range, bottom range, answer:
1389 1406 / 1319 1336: 1.39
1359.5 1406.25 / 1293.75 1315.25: 1.28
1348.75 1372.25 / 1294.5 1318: 1.22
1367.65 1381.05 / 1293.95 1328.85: 1.29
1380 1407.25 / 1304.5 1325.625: 1.32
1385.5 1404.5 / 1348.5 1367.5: 1.08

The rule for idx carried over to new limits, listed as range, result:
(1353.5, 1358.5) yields 2.6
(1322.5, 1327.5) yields 2.09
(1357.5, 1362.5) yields 2.77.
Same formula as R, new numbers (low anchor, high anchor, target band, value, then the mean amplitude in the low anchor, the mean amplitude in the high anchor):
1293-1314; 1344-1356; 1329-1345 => 1.18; 2.25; 2.52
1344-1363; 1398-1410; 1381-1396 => 0.64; 2.61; 3.11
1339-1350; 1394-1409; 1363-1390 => -0.63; 2.43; 3.04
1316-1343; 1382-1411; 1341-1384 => -2.00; 2.2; 2.98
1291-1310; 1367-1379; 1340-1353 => 0.90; 2.26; 2.88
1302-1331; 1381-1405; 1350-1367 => -1.03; 2.18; 2.9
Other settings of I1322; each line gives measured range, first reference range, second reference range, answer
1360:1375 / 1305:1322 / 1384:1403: -1.05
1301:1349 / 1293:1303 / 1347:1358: 3.99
